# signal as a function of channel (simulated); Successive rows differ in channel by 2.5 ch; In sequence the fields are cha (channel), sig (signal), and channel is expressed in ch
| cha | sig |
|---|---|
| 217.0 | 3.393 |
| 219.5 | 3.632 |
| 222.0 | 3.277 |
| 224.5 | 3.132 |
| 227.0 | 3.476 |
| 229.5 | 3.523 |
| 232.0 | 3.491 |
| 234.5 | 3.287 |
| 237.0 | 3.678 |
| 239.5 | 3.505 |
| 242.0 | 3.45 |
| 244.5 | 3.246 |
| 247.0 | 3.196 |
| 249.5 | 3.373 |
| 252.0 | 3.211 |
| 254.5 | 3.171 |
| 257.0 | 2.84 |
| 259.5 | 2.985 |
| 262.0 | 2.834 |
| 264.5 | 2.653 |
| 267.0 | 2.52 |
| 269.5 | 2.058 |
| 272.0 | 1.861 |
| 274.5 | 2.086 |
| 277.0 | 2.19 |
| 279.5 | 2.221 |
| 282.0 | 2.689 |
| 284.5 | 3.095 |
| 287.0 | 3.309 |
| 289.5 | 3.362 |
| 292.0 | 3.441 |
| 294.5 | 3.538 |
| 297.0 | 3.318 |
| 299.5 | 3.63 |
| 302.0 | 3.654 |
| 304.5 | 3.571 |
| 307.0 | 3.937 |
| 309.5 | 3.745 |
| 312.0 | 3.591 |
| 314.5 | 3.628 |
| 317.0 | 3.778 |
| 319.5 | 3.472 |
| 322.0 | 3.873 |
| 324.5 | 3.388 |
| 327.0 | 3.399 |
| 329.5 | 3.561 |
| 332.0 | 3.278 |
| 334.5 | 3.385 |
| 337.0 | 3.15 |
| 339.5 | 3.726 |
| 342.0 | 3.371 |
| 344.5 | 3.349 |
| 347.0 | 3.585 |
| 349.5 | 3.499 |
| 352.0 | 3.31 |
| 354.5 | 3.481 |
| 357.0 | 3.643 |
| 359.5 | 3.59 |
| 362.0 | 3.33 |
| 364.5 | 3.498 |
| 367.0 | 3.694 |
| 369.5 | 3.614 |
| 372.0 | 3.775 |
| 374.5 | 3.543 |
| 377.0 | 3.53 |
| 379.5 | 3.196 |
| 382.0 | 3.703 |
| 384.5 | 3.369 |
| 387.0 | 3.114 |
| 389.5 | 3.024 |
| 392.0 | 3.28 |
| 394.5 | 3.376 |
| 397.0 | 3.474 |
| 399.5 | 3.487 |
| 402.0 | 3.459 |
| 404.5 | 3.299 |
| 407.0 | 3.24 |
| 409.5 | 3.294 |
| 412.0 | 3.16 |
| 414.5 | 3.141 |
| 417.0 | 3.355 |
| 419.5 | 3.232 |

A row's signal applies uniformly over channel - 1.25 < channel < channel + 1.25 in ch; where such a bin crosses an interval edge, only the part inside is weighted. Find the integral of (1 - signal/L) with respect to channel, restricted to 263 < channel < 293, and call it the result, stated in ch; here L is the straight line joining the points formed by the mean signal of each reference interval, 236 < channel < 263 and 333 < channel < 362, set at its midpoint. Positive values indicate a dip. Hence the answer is 6.16 ch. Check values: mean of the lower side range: 3.23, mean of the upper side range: 3.46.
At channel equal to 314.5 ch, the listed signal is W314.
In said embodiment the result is 3.628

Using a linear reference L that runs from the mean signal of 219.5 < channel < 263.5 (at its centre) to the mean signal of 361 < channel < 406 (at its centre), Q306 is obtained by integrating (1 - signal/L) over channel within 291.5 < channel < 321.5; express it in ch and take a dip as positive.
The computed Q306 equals -2.4 ch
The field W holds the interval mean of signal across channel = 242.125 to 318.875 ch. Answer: 3.1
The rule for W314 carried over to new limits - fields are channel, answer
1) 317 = 3.778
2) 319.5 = 3.472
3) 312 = 3.591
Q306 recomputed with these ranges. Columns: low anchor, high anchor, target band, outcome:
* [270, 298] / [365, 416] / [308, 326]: -4.0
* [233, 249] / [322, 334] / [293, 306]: -0.4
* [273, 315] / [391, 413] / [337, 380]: -2.8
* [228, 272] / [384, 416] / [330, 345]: -0.9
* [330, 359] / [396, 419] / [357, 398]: -0.9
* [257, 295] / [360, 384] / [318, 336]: -1.9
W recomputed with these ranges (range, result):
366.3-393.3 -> 3.43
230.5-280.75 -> 2.9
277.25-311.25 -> 3.32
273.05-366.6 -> 3.37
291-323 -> 3.63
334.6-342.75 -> 3.41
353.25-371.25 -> 3.56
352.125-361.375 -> 3.52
